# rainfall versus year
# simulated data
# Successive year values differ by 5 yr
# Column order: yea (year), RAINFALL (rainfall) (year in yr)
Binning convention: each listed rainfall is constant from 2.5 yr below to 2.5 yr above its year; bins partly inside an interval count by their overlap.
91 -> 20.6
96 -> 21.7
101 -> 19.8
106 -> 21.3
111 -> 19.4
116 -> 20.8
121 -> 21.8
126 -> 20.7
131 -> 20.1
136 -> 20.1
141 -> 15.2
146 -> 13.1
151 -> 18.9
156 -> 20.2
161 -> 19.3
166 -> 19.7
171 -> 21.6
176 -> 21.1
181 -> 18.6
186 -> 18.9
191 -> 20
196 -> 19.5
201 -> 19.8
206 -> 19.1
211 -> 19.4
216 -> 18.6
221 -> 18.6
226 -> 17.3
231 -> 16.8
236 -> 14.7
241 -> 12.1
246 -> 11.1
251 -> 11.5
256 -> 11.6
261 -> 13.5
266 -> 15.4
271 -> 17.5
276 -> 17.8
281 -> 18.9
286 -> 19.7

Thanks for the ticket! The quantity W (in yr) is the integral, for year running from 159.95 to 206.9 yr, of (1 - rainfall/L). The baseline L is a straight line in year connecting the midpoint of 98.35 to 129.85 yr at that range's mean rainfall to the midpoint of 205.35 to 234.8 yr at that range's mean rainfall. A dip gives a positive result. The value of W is -2.1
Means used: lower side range 20.6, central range 19.8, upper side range 18.1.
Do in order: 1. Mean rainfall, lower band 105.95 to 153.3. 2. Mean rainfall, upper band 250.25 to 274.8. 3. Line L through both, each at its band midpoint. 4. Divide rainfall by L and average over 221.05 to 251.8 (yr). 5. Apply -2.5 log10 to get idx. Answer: 0.061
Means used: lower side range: 19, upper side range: 14.3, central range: 14.4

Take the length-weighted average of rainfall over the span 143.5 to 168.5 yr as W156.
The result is 18.2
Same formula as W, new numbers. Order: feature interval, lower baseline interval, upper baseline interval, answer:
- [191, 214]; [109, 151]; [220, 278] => -4.4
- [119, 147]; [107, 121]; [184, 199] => 2.2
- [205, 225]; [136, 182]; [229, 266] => -4.7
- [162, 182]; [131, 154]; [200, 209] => -2.2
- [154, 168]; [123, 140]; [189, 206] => 0.1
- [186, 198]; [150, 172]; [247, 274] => -1.0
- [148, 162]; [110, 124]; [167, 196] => 0.7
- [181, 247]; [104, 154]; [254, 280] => -2.6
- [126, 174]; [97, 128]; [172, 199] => 3.3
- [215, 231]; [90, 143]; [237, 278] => -2.7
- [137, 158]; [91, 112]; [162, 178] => 3.7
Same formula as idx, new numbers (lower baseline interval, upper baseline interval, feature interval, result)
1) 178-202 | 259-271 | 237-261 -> 0.316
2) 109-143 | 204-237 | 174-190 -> -0.048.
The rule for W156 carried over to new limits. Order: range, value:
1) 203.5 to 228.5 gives 18.6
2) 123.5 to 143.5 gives 19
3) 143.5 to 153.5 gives 16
